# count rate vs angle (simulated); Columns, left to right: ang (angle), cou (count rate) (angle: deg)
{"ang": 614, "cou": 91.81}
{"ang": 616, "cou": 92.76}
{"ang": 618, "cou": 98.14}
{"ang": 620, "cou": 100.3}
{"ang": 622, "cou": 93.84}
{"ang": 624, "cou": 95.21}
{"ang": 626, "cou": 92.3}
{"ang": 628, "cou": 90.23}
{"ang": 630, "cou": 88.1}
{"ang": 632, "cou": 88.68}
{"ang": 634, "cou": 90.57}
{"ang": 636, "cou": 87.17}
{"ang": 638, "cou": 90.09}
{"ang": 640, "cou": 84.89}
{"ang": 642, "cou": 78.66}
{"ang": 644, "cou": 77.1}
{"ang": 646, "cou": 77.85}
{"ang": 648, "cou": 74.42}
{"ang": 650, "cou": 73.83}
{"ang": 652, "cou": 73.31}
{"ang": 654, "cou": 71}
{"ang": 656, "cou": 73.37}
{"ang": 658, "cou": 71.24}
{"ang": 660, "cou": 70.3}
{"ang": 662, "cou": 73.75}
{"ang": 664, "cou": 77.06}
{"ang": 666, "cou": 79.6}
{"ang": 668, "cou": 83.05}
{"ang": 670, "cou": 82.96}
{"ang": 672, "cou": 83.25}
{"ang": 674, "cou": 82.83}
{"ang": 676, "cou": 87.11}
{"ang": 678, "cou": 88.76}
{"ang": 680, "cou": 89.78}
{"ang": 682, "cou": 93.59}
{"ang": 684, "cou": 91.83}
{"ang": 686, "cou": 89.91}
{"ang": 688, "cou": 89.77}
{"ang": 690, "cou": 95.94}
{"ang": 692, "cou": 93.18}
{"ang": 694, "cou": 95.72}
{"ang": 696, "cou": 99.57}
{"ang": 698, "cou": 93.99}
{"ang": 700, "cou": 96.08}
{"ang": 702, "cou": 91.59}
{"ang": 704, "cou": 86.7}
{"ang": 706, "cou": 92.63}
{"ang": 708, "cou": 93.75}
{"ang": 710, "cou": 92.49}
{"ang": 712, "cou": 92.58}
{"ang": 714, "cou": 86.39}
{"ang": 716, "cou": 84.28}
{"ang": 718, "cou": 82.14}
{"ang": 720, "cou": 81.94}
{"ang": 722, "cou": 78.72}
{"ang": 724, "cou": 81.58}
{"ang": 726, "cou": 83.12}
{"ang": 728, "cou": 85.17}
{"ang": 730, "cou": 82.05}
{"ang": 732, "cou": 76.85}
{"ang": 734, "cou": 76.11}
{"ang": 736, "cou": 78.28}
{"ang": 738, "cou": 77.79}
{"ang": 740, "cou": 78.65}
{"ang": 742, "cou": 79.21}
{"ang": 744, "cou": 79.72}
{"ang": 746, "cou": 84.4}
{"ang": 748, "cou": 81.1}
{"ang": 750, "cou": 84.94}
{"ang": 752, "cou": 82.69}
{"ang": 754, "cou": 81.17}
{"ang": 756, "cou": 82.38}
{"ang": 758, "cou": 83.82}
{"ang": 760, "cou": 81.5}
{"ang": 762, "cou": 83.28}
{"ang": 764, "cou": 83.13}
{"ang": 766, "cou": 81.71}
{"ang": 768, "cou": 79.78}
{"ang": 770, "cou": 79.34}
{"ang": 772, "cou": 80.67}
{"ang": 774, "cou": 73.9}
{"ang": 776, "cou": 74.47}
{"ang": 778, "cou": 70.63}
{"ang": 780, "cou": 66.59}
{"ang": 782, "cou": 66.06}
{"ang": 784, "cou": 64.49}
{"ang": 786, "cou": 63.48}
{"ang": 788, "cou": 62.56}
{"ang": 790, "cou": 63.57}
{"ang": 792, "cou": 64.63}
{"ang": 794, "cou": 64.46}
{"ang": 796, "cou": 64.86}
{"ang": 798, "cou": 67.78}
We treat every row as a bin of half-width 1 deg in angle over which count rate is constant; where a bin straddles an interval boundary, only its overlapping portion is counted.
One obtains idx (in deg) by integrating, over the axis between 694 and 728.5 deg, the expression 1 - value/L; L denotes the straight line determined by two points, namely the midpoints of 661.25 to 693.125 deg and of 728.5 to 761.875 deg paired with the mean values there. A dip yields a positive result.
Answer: -2.0 deg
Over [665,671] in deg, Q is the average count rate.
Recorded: 81.9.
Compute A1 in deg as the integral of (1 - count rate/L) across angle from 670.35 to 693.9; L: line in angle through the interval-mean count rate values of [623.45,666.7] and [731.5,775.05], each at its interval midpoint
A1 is -2.6 deg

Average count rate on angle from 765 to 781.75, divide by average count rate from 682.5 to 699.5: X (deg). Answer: 0.8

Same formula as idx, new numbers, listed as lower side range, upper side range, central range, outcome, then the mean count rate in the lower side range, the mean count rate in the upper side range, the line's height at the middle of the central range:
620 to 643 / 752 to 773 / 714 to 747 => 1.1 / 89.6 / 81.7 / 83.6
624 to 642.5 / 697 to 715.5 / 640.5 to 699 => 4.5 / 88.5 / 91.6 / 90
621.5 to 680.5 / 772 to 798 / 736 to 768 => -4.8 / 82.2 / 67.2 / 70.9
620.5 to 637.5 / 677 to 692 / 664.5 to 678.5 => 1.2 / 91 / 91.5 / 91.4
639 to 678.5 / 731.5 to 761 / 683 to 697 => -2.6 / 78.1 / 80.6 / 79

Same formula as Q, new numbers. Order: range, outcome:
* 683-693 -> 92.1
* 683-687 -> 90.9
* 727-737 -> 79.7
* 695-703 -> 95.3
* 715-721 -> 82.8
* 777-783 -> 67.8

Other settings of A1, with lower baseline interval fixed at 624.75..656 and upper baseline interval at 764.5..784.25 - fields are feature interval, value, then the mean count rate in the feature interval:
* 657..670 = 0.7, 76.4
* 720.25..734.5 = -0.7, 80.7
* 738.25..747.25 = -0.5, 80.3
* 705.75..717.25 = -1.8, 90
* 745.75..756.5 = -1.0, 82.7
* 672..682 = -0.9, 87.4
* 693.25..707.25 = -2.7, 93.7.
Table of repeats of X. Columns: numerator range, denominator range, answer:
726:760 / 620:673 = 0.99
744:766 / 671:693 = 0.92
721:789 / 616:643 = 0.86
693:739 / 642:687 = 1.08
